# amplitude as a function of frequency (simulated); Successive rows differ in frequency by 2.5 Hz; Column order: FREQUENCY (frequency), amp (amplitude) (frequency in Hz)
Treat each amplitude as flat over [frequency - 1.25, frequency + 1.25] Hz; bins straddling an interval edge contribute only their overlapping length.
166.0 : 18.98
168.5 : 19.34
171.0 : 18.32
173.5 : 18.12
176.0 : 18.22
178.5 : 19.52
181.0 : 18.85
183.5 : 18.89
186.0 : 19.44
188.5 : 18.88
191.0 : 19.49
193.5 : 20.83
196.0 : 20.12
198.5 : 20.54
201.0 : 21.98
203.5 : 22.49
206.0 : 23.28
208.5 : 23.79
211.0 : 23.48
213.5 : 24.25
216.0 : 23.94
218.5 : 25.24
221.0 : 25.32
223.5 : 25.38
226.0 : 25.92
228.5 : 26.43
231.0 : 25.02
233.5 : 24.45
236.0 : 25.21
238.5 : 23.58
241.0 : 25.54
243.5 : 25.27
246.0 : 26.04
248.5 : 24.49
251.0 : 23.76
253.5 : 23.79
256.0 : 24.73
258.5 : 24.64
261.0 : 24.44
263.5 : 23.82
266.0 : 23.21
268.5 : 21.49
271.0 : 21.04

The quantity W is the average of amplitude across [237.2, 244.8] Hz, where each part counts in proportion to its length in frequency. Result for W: 24.8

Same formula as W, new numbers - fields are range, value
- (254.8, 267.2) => 24.2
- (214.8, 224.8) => 25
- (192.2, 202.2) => 20.9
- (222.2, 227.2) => 25.6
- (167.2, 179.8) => 18.7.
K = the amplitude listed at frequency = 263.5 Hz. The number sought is 23.82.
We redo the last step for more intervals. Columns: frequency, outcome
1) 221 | 25.32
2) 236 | 25.21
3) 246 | 26.04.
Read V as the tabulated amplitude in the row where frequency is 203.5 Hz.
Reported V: 22.49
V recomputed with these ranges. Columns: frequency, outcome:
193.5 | 20.83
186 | 19.44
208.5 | 23.79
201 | 21.98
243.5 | 25.27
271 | 21.04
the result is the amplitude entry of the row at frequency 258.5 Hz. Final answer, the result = 24.64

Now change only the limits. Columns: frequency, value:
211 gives 23.48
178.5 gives 19.52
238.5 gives 23.58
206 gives 23.28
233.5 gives 24.45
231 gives 25.02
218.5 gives 25.24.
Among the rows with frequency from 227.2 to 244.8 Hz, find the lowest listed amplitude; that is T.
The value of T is 23.58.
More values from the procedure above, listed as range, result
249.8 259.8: 23.76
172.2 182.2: 18.12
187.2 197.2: 18.88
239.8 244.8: 25.27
